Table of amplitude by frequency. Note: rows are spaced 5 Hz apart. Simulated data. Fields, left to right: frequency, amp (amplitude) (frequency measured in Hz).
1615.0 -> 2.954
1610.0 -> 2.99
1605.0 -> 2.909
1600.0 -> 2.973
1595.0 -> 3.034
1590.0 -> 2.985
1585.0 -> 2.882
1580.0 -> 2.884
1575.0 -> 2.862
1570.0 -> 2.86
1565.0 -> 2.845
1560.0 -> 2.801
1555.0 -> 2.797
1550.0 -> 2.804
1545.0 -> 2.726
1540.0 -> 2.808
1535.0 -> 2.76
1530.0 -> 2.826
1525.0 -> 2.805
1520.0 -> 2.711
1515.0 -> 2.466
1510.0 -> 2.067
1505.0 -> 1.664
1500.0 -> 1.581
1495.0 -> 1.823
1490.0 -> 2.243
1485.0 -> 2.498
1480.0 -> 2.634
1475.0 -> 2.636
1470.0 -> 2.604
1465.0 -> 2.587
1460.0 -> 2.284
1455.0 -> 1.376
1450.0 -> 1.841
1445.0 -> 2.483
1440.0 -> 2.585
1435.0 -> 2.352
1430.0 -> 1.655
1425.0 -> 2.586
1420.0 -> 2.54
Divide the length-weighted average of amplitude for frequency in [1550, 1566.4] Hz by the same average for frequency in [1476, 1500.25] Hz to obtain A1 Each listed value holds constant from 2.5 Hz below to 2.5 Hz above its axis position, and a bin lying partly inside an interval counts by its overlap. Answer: 1.26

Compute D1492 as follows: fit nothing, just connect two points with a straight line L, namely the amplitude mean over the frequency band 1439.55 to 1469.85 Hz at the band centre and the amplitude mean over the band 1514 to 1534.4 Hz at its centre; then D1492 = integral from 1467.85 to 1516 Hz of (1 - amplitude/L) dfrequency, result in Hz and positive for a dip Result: 4.9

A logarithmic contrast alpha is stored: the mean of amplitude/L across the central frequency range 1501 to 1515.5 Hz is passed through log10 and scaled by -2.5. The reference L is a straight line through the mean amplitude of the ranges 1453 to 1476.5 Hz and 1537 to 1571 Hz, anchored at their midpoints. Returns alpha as 0.286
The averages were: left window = 2.3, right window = 2.8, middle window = 1.96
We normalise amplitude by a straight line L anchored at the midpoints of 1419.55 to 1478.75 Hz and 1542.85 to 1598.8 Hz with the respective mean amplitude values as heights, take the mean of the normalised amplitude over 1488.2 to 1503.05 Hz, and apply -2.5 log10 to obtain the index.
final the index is 0.33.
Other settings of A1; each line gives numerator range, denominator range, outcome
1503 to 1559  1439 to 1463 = 1.24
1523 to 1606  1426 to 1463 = 1.35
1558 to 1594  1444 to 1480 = 1.27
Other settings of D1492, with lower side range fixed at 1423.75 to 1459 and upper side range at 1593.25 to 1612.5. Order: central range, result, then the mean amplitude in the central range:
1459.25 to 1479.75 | -2.66 Hz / 2.56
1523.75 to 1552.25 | -1.73 Hz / 2.79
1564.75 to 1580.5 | -0.28 Hz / 2.86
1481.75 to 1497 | 0.94 Hz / 2.22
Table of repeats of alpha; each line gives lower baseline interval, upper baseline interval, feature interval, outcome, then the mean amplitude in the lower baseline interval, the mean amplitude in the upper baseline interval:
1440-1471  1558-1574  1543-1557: -0.01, 2.21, 2.84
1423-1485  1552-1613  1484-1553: 0.09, 2.31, 2.9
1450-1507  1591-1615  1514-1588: -0.07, 2.17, 2.97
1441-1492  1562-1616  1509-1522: 0.05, 2.33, 2.92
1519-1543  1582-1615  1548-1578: 0.01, 2.79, 2.96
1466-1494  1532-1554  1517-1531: -0.03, 2.49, 2.78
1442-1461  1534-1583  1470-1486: -0.19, 1.99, 2.82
